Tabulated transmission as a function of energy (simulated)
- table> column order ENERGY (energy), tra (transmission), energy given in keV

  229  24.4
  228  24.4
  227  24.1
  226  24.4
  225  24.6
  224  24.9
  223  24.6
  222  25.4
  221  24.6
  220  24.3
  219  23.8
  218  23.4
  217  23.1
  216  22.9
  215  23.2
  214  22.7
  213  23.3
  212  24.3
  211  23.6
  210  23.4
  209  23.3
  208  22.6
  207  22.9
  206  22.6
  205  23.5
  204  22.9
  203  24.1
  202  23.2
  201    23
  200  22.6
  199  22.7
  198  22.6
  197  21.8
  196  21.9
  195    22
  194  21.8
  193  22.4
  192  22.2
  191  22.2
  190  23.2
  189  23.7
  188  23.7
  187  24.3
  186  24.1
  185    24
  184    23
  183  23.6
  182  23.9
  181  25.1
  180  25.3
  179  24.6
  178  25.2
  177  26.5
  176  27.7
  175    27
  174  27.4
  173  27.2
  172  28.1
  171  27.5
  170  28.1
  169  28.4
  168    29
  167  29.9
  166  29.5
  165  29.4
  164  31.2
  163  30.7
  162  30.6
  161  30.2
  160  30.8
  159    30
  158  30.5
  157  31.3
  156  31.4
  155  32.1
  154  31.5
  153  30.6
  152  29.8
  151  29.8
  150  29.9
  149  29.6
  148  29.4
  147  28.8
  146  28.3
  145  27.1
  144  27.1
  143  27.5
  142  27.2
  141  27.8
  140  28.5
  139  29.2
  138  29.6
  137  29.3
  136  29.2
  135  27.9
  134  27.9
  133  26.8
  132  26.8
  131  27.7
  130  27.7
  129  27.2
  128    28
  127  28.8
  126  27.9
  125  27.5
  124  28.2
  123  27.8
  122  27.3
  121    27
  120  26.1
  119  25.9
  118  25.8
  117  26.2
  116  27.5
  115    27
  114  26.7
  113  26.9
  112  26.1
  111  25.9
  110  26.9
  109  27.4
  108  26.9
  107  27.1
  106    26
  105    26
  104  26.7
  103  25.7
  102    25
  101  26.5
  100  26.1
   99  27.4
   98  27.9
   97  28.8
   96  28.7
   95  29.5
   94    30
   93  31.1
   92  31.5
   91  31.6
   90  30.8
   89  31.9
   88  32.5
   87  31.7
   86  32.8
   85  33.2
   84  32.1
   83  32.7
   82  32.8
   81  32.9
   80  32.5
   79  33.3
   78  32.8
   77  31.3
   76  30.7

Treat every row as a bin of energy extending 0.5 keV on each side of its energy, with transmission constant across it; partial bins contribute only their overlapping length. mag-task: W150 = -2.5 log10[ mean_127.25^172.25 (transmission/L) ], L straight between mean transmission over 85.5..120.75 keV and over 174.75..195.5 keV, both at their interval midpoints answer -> -0.13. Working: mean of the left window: 28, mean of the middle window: 29.1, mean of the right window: 24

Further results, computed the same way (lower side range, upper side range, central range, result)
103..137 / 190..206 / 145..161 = -0.195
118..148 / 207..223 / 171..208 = 0.042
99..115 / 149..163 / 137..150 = 0.042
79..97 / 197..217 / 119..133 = 0.056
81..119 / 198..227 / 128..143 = -0.039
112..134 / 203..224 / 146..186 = -0.116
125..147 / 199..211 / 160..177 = -0.126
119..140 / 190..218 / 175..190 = -0.015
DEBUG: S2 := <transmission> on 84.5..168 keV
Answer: 28.6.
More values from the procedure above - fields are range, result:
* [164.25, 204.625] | 24.9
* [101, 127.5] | 26.8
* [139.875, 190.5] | 27.9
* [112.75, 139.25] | 27.5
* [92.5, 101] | 28.6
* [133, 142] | 28.5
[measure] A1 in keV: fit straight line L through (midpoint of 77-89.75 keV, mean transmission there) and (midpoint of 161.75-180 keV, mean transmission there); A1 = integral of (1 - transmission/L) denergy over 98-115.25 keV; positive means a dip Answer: 2.7 keV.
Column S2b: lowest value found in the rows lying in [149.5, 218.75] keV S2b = 21.8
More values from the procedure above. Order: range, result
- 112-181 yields 24.6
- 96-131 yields 25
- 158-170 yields 28.1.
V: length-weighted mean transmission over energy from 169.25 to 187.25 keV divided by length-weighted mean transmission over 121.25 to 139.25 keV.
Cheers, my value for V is 0.92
